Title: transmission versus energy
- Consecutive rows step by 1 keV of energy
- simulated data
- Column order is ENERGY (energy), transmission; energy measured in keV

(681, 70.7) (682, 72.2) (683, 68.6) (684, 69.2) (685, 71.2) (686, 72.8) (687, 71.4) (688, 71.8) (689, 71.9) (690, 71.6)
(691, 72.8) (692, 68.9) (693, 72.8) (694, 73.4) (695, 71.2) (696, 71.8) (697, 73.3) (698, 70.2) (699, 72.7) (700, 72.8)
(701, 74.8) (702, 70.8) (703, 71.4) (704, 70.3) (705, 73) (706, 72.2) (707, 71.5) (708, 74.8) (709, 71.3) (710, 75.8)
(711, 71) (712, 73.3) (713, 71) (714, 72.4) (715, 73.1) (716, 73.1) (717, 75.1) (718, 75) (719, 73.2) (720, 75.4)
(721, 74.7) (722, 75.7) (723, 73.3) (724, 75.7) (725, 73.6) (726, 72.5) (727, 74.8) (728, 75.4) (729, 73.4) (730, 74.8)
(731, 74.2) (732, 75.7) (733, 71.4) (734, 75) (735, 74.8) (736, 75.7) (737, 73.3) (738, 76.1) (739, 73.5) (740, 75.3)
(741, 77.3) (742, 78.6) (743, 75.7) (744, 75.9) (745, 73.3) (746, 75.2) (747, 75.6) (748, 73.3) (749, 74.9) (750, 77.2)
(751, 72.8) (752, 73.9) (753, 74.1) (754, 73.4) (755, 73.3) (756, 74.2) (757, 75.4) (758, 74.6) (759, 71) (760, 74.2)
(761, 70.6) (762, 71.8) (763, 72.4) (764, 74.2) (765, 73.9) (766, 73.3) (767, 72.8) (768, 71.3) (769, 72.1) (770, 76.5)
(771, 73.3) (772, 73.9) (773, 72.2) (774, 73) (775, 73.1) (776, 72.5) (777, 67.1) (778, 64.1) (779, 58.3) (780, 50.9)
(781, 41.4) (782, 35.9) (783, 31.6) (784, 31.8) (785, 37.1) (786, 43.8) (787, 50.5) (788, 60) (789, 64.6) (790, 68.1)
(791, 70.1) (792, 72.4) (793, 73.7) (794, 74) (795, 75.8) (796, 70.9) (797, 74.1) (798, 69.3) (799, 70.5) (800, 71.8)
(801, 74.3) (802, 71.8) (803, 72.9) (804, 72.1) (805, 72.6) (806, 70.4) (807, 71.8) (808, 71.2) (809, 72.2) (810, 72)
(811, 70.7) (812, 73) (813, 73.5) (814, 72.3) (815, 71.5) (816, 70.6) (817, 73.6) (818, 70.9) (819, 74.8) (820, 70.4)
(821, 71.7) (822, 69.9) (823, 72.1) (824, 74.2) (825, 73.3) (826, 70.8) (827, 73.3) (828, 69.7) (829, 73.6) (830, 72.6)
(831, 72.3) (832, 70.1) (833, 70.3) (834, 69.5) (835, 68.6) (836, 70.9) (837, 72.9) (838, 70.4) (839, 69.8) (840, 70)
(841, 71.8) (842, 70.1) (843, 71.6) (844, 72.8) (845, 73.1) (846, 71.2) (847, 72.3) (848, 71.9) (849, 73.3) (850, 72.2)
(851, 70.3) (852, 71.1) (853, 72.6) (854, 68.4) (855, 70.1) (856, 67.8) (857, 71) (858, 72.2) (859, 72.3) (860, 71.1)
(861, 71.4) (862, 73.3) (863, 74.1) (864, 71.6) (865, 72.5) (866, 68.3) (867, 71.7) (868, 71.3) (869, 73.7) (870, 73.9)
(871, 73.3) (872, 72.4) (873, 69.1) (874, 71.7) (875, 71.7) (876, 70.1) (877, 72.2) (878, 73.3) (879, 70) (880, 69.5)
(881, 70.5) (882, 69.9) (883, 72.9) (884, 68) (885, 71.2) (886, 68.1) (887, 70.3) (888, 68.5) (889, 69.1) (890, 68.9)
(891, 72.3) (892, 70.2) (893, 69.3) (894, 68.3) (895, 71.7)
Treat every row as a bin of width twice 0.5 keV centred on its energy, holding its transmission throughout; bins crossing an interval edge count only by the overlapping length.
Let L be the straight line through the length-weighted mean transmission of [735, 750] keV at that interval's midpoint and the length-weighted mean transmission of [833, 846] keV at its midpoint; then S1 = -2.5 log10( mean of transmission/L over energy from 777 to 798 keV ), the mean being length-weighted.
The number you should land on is 0.25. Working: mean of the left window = 75.3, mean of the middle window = 58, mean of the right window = 70.9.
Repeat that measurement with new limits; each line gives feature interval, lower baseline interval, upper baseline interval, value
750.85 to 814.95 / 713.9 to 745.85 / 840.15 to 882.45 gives 0.08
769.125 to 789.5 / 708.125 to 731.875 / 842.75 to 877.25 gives 0.25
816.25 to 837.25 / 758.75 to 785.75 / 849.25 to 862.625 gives -0.05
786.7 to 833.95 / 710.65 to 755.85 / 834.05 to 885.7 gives 0.02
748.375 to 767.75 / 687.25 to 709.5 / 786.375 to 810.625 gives -0.04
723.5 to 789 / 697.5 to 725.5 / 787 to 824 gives 0.05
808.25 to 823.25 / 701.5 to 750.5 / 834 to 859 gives 0.00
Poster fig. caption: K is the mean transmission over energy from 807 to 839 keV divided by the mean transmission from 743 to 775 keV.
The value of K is 0.97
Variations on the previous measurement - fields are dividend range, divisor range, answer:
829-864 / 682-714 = 0.99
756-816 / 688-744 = 0.92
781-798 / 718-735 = 0.78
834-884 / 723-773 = 0.96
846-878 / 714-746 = 0.96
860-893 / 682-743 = 0.97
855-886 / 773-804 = 1.14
